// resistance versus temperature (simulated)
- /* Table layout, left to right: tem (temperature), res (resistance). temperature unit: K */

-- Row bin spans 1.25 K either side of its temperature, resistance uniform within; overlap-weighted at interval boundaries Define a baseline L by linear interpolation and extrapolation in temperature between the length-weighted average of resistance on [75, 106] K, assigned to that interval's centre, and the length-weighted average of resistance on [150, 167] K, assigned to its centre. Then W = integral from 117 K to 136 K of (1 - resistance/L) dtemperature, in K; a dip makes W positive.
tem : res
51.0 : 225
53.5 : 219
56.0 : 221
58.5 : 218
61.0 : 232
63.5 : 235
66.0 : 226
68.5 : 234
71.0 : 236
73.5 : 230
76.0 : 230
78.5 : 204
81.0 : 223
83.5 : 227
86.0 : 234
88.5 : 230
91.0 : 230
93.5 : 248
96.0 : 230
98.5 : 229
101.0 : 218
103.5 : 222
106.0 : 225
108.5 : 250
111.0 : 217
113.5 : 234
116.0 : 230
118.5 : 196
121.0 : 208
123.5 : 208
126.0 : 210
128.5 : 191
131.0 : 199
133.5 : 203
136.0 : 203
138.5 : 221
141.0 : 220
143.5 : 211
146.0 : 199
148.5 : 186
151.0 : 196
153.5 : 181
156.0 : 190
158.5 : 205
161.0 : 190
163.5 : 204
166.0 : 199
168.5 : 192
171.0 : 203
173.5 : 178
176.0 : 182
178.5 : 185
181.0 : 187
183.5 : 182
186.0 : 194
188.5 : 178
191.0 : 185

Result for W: 0.7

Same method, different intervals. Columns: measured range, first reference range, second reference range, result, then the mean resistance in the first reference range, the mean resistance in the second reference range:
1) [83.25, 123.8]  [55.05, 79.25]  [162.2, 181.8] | -2.1 K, 227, 191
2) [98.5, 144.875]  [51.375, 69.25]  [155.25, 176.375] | -1.7 K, 226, 194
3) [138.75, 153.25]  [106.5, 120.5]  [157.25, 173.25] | 0.4 K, 224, 198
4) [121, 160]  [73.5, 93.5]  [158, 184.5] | 0.4 K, 227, 191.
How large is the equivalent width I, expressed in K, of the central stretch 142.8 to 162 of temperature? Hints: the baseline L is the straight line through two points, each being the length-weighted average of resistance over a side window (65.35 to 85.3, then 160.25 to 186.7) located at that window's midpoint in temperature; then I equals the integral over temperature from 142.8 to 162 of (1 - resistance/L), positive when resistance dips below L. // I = 0.4 K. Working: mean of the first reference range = 226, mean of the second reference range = 190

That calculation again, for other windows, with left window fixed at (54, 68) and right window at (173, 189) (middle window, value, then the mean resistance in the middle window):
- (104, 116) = -1.24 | 231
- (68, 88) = -0.60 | 227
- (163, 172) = -0.48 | 199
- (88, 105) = -1.23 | 229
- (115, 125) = -0.21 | 210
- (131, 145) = -0.77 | 210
